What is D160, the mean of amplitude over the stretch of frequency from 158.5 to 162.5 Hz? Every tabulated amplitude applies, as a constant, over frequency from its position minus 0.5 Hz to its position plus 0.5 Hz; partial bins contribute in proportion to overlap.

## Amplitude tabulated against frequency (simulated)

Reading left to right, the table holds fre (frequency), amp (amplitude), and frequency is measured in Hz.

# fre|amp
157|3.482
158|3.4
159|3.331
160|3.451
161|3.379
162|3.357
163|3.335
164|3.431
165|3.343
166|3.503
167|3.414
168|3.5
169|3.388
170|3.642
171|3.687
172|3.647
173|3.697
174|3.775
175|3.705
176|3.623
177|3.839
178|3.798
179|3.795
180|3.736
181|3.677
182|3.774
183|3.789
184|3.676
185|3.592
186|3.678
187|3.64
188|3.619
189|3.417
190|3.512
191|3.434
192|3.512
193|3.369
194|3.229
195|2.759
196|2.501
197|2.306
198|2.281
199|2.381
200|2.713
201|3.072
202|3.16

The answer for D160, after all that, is 3.38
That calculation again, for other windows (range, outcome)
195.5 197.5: 2.4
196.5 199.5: 2.32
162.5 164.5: 3.38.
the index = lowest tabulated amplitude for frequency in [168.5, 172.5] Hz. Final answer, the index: 3.388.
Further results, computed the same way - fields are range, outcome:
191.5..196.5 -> 2.501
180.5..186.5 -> 3.592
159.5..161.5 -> 3.379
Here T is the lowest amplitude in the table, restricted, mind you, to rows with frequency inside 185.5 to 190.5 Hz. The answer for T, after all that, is 3.417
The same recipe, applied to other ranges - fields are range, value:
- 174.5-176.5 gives 3.623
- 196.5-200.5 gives 2.281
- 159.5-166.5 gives 3.335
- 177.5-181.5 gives 3.677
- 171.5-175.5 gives 3.647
